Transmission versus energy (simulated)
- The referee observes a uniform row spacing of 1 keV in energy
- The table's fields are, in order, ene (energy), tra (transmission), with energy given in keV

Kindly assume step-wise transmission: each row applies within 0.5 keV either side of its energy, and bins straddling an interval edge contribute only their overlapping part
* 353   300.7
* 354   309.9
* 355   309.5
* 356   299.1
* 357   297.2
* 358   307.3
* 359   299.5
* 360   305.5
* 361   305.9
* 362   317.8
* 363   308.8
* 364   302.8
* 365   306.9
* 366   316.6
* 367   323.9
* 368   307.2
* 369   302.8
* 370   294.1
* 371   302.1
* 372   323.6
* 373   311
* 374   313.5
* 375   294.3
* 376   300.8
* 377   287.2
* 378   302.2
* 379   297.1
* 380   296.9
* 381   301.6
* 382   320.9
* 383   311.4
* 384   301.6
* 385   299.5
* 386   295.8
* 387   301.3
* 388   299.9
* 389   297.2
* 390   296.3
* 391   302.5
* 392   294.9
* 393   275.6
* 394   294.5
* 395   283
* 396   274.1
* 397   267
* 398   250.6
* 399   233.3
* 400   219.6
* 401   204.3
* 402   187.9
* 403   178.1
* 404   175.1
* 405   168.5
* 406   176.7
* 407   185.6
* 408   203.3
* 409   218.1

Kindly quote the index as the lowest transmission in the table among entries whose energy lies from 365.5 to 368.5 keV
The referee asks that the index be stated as 307.2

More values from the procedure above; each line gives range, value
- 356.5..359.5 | 297.2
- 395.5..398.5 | 250.6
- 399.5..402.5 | 187.9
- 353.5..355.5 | 309.5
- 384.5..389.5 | 295.8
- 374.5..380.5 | 287.2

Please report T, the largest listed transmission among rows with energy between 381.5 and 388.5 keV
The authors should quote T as 320.9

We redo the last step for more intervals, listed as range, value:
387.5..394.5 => 302.5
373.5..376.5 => 313.5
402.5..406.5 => 178.1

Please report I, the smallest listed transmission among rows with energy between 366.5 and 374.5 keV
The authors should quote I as 294.1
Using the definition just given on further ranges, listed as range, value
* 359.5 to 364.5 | 302.8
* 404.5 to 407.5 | 168.5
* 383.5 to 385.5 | 299.5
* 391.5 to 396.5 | 274.1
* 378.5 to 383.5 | 296.9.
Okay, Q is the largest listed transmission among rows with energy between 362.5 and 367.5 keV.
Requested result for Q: 323.9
